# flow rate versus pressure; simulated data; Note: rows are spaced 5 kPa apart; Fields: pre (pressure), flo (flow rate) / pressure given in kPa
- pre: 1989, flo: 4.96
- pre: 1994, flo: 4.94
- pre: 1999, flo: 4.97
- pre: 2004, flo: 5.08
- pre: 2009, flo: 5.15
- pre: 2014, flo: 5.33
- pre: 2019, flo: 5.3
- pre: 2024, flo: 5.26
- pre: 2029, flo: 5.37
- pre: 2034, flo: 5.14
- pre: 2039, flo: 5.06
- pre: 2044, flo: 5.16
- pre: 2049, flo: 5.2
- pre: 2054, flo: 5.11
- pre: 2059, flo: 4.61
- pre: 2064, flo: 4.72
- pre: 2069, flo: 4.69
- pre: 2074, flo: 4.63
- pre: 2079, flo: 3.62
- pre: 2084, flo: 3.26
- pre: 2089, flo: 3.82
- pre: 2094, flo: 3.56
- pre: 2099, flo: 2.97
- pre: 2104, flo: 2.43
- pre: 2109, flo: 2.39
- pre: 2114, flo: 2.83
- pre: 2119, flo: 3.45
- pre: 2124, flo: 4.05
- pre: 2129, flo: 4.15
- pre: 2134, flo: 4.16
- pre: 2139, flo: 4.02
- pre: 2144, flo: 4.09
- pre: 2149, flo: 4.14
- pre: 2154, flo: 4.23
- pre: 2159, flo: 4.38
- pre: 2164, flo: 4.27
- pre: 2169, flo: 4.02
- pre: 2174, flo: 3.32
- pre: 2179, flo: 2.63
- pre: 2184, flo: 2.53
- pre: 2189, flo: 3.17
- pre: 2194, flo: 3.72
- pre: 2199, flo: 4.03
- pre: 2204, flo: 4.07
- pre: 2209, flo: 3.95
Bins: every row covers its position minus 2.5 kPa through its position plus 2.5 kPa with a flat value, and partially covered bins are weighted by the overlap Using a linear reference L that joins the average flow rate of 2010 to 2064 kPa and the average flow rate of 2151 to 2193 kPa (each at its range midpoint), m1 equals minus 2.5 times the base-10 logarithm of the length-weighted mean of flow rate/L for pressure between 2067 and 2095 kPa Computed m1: 0.18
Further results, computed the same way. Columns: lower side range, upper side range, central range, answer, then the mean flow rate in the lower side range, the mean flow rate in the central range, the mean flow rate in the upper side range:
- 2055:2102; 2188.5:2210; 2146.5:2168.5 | -0.091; 4.01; 4.23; 3.83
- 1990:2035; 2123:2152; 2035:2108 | 0.125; 5.17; 4.18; 4.11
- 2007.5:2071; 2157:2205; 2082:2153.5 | 0.190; 5.09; 3.54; 3.59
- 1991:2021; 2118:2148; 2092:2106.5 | 0.408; 5.12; 2.97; 4.02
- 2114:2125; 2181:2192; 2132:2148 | -0.231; 3.5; 4.09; 2.88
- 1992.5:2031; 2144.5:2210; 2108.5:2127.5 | 0.268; 5.18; 3.31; 3.73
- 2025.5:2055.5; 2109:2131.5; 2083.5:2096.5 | 0.151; 5.18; 3.59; 3.48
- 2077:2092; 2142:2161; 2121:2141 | -0.019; 3.56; 4.08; 4.21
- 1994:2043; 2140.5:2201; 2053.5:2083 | 0.057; 5.17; 4.46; 3.71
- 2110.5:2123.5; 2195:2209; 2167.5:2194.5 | 0.198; 3.22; 3.17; 4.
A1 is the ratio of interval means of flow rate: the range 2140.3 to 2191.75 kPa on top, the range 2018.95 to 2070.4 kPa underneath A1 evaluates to 0.73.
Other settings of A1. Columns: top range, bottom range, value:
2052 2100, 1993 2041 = 0.80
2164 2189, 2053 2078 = 0.70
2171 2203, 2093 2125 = 1.08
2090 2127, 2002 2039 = 0.60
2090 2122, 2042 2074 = 0.61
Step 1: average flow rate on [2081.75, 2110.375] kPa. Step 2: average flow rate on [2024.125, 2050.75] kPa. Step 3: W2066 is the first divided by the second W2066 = 0.60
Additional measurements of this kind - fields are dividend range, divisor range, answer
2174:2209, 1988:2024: 0.66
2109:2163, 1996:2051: 0.75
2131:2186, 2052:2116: 1.02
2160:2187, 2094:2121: 1.19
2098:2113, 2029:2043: 0.50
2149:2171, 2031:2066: 0.84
